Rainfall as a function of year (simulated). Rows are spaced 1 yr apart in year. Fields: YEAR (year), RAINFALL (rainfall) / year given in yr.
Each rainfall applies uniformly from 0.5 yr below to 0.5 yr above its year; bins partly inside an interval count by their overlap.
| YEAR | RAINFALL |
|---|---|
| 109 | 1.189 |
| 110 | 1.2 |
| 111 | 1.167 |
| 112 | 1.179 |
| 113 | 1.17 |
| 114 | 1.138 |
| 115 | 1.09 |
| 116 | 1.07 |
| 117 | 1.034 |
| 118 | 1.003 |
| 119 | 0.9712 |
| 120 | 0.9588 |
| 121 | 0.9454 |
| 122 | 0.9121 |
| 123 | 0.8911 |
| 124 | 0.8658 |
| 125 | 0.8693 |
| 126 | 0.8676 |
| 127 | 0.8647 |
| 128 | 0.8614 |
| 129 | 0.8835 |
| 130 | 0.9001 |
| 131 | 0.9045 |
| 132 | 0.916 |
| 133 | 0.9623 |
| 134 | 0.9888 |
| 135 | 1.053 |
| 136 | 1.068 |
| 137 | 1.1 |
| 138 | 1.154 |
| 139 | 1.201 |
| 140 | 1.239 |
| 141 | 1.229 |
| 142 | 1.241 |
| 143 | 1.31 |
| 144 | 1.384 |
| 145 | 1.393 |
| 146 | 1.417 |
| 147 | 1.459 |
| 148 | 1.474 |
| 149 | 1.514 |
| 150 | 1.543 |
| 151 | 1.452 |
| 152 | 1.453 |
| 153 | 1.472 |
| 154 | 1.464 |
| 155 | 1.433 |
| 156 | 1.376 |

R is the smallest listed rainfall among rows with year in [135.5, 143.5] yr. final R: 1.068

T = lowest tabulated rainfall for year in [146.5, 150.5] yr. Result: 1.459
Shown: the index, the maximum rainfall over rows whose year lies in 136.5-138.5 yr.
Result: 1.154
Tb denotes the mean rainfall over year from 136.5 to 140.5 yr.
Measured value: 1.17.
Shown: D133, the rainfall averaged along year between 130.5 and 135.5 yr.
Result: 0.965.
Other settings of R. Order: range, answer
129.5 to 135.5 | 0.9001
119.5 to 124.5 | 0.8658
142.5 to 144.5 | 1.31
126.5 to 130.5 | 0.8614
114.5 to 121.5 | 0.9454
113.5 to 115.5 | 1.09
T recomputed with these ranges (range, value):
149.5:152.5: 1.452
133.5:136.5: 0.9888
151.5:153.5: 1.453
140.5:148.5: 1.229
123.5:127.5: 0.8647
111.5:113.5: 1.17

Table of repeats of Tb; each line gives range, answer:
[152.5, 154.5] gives 1.47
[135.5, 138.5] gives 1.11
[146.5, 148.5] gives 1.47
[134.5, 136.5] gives 1.06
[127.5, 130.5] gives 0.882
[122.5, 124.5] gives 0.878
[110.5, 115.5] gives 1.15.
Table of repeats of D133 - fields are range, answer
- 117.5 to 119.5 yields 0.987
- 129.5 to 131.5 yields 0.902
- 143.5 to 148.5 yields 1.43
